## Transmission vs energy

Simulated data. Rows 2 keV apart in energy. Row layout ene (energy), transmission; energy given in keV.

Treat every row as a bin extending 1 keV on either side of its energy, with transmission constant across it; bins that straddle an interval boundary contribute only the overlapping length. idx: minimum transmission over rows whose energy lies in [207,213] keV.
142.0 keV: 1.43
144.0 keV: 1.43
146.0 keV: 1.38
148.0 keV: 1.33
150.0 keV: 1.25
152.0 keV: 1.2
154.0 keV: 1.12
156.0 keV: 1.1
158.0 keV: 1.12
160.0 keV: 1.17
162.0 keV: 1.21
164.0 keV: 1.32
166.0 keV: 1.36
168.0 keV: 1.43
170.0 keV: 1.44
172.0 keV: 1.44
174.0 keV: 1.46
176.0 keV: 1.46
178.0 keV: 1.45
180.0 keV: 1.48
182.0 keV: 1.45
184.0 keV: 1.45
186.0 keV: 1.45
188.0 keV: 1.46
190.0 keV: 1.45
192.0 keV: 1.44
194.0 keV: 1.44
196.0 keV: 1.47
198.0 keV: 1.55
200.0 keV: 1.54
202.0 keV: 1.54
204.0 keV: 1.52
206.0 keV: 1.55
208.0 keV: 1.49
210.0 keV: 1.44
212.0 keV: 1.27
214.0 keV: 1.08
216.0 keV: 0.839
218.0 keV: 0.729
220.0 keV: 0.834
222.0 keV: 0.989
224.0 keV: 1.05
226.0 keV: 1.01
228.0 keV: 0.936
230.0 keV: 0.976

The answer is 1.27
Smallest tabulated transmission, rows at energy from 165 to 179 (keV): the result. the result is 1.36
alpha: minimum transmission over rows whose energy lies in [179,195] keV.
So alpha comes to 1.44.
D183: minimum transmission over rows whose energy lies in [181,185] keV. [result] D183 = 1.45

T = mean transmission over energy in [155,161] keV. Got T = 1.13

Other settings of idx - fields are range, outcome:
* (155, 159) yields 1.1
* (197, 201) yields 1.54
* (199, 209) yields 1.49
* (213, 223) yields 0.729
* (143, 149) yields 1.33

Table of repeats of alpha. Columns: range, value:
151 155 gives 1.12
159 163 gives 1.17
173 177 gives 1.46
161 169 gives 1.21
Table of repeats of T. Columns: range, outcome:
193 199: 1.49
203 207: 1.54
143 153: 1.32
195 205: 1.52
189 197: 1.45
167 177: 1.45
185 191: 1.45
